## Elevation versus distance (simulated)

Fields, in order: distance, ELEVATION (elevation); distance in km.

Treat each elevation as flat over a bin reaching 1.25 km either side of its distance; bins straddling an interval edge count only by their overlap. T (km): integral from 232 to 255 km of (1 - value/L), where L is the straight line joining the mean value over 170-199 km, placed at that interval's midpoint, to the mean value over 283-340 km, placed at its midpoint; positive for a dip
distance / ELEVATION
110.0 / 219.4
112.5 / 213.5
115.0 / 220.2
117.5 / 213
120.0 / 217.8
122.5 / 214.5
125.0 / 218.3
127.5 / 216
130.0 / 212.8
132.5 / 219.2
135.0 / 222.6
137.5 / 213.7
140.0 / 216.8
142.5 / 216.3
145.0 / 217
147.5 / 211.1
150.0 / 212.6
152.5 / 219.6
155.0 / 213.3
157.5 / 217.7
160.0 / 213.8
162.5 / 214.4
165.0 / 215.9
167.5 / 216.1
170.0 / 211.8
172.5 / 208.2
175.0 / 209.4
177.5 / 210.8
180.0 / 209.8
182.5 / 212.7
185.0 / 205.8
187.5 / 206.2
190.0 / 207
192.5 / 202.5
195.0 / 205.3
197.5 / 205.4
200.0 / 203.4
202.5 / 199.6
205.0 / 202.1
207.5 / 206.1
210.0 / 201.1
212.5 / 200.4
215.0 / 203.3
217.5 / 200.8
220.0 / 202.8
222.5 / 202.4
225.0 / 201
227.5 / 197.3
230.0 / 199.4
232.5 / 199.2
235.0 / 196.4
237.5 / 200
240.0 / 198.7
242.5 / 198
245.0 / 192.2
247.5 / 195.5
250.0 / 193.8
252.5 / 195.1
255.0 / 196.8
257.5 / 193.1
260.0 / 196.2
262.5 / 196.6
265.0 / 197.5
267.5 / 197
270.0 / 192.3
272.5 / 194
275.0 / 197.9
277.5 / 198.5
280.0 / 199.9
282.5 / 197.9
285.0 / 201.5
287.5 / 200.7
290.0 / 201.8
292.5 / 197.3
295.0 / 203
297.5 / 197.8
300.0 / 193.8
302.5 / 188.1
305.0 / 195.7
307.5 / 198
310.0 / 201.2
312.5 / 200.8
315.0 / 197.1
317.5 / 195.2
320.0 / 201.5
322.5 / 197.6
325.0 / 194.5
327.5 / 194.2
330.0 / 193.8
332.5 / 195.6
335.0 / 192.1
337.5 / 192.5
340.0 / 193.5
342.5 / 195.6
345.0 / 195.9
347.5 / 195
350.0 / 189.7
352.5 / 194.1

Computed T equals 0.71 km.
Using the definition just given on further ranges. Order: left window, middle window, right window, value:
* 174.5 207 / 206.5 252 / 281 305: 0.8 km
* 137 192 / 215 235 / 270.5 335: 0.5 km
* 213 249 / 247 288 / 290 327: 0.3 km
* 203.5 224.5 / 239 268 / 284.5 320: 0.7 km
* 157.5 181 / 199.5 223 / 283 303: 0.6 km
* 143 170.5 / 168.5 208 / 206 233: 0.3 km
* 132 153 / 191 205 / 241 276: 0.2 km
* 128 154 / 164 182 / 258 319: 0.0 km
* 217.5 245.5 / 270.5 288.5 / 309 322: 0.1 km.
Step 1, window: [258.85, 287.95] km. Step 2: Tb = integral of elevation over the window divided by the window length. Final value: 197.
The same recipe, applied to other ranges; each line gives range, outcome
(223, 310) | 197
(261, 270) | 196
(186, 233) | 202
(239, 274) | 195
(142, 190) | 213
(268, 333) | 197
